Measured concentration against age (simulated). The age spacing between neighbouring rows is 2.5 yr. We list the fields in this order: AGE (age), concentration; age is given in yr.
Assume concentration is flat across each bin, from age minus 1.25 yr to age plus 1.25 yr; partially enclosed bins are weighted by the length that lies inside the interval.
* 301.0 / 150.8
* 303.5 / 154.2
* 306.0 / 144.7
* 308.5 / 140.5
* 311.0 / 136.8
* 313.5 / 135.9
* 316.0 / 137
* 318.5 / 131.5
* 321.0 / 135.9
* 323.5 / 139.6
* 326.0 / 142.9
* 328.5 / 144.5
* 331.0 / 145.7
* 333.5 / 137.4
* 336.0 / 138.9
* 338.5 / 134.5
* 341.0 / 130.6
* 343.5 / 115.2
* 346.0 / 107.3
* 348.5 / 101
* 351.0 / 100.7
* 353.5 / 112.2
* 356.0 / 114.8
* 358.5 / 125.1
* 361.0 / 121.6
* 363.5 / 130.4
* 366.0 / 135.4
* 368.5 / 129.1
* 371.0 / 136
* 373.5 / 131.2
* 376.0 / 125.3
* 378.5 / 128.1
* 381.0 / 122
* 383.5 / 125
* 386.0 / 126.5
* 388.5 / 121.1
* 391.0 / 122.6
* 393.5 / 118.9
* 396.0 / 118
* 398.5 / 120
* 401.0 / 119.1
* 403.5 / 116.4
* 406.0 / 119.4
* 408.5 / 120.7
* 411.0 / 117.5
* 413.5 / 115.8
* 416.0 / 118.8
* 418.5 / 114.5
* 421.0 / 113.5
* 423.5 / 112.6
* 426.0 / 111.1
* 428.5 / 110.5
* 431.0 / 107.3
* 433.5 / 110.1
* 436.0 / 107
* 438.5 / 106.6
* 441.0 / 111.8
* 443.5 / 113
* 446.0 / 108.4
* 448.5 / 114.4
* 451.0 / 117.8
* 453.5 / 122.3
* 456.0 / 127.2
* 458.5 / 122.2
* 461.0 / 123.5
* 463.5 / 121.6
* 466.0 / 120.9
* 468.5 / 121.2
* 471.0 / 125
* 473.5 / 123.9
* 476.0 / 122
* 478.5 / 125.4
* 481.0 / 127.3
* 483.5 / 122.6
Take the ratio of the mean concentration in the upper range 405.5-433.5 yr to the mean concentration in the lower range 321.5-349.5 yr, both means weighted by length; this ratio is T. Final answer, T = 0.9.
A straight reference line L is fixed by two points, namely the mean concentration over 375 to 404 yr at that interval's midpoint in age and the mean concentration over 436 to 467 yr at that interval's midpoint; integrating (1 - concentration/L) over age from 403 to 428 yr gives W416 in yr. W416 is 0.9 yr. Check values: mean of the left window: 122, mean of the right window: 117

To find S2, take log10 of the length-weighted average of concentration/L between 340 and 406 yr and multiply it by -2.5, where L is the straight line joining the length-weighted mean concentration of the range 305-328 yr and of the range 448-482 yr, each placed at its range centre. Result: 0.10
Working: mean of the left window 138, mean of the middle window 121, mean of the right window 123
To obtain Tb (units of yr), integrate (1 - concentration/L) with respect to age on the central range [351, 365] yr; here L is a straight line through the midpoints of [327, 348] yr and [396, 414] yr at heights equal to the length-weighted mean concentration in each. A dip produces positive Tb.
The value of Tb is 0.85 yr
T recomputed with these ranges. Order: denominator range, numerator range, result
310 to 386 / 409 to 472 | 0.90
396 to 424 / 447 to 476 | 1.04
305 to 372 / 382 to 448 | 0.89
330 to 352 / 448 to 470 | 0.98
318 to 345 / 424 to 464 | 0.84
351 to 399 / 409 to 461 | 0.92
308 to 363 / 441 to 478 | 0.93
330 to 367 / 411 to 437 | 0.91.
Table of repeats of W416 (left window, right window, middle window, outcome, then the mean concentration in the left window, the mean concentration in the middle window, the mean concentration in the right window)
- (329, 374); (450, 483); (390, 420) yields 1.4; 125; 118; 123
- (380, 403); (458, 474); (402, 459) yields 3.4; 121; 115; 123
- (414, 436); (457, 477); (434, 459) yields 0.6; 112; 115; 123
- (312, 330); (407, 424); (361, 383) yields -0.5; 138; 129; 116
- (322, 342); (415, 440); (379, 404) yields 0.1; 139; 121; 111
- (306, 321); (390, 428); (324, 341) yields -0.9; 137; 140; 117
